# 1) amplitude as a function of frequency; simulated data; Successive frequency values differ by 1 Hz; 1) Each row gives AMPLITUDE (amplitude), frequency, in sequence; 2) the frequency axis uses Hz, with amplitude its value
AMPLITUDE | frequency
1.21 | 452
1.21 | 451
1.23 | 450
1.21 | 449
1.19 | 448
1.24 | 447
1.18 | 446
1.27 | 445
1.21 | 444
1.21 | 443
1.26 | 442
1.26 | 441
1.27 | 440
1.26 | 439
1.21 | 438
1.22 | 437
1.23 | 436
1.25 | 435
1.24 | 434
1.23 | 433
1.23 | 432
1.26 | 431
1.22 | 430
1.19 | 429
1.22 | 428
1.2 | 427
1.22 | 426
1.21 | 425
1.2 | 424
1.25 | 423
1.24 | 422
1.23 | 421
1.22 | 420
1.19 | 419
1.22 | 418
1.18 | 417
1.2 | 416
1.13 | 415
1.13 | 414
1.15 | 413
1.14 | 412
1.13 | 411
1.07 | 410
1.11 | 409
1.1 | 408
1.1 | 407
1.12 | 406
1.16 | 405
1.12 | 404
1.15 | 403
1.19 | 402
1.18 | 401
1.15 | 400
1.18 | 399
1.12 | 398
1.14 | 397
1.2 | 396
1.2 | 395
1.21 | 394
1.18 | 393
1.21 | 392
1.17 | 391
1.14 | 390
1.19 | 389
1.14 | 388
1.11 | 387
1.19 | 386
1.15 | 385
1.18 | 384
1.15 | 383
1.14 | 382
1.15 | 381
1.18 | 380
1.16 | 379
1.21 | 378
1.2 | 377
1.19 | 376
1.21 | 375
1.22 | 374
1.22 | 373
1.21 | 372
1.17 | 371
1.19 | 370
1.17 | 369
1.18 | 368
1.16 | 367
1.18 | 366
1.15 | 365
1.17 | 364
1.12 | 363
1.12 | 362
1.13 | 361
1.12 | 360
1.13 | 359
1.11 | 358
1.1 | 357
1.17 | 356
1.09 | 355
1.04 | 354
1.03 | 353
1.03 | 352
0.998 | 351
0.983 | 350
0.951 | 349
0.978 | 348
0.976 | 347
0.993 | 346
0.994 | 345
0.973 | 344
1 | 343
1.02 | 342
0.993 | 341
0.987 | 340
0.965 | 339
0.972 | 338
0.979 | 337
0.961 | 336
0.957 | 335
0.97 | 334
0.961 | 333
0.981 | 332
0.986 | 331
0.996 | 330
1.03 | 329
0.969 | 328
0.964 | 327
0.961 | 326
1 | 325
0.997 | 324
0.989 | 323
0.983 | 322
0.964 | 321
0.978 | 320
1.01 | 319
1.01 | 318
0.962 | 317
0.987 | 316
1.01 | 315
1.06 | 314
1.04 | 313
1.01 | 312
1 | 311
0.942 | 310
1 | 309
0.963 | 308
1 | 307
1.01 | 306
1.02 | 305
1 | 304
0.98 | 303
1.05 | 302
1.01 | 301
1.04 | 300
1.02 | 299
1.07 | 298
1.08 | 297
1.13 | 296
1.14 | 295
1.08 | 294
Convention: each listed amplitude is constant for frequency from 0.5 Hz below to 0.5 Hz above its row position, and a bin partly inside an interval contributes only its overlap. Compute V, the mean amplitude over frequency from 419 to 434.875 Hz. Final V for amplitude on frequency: 1.22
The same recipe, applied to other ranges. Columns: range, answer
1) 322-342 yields 0.981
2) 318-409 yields 1.09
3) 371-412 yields 1.16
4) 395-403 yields 1.17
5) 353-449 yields 1.18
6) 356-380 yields 1.17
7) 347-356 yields 1.02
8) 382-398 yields 1.17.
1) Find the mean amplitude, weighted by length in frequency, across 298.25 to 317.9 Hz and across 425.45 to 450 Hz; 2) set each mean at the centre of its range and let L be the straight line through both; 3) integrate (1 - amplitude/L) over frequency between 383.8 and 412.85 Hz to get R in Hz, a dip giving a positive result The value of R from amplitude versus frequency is 0.2 Hz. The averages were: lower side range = 1.01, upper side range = 1.23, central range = 1.15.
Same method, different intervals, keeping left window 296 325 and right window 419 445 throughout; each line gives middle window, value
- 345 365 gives 0.5 Hz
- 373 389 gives -0.5 Hz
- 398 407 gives 0.2 Hz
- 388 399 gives -0.1 Hz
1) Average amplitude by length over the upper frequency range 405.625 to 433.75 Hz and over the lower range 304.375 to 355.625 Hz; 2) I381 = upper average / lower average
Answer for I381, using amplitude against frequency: 1.19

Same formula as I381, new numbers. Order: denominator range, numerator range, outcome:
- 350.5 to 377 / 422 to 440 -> 1.08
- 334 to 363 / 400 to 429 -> 1.14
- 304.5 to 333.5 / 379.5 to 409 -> 1.17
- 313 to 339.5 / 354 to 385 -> 1.18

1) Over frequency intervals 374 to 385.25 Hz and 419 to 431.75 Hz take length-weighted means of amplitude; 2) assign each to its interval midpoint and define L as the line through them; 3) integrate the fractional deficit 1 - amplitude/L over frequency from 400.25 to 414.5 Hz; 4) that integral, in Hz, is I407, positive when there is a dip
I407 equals 0.8 Hz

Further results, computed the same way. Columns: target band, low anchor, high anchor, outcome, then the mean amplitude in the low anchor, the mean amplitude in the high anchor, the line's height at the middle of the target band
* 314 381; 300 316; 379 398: 1.8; 1.01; 1.17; 1.09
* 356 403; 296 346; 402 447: -2.4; 0.997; 1.2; 1.11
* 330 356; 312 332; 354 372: 1.9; 0.995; 1.14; 1.07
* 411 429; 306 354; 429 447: 0.0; 0.989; 1.23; 1.19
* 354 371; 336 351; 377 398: -1.2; 0.983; 1.17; 1.06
